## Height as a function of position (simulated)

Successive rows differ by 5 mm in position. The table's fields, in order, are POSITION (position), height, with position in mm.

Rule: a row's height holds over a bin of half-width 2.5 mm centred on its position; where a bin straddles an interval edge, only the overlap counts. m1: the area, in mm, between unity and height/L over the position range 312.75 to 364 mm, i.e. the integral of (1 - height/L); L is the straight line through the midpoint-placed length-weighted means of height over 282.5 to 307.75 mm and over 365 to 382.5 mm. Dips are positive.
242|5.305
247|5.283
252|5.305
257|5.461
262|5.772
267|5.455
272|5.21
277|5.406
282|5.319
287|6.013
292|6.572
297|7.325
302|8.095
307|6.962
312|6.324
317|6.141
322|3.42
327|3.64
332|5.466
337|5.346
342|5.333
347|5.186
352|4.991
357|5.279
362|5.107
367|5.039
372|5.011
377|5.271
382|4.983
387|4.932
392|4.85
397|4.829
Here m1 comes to 7.2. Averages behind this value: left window 6.86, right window 5.09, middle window 5.04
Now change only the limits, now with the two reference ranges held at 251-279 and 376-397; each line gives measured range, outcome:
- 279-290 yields -0.7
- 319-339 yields 2.7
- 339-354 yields -0.2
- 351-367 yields -0.2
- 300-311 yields -4.3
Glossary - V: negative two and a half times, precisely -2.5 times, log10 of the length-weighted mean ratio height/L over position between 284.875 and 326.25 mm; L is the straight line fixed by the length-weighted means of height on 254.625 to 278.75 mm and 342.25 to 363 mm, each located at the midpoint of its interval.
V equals -0.17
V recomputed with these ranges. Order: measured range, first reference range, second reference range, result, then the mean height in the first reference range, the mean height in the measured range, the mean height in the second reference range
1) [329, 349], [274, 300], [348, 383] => 0.03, 6.15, 5.29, 5.11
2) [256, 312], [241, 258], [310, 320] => -0.08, 5.33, 6.17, 6.09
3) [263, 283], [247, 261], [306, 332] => -0.01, 5.41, 5.38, 5.22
